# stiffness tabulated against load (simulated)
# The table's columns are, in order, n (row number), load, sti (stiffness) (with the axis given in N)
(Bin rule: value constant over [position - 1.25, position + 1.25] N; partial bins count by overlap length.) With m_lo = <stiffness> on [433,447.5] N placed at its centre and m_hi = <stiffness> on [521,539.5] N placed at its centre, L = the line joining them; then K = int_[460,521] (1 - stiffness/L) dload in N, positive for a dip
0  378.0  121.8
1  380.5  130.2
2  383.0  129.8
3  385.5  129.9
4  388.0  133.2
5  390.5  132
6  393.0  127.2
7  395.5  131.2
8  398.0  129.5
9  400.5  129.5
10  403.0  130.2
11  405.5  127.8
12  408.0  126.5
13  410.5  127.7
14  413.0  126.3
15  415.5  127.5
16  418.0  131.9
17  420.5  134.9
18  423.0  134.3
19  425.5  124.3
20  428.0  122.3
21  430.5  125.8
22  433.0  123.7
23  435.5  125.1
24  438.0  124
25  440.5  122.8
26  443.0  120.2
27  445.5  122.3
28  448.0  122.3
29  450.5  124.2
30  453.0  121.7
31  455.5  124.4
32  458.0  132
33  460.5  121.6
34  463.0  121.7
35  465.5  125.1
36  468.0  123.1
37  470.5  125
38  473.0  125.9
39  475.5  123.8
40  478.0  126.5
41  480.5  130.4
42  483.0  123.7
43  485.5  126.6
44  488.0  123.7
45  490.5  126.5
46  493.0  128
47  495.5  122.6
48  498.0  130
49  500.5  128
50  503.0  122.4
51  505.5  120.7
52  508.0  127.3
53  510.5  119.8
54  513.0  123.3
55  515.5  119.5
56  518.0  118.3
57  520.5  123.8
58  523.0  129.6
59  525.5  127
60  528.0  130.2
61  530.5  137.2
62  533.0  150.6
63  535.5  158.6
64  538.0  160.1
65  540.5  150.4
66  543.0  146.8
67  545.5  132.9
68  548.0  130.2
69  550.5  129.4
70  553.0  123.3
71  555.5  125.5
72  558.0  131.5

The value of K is 4.00 N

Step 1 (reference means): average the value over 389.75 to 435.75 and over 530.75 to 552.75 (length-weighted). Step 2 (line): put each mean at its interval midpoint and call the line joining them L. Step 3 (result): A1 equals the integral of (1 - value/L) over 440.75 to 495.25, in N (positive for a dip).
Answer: 4.1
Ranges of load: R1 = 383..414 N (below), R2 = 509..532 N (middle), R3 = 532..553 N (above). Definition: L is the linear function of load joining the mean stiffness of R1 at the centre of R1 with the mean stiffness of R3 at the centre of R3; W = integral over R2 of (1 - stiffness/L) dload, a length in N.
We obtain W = 2.5 N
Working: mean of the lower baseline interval 129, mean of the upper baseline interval 144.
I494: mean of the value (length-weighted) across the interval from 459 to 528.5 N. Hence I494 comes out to 125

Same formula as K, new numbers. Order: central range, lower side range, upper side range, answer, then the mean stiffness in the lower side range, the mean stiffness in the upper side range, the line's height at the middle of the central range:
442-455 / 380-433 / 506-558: 0.8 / 129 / 133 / 130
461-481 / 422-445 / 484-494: 0.1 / 125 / 126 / 126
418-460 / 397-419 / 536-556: 1.7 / 128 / 139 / 131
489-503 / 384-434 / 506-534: 0.1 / 129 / 127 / 128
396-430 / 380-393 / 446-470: -0.1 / 131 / 124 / 128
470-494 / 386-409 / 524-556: 1.6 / 130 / 139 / 135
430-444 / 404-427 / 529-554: 0.8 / 129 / 142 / 131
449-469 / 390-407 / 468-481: 0.4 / 129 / 126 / 127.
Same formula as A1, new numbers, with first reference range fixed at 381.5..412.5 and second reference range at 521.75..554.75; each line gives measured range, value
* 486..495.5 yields 0.7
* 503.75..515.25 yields 1.2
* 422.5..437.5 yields 0.7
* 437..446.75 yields 0.7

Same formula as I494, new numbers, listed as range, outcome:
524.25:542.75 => 145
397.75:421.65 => 129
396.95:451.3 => 127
